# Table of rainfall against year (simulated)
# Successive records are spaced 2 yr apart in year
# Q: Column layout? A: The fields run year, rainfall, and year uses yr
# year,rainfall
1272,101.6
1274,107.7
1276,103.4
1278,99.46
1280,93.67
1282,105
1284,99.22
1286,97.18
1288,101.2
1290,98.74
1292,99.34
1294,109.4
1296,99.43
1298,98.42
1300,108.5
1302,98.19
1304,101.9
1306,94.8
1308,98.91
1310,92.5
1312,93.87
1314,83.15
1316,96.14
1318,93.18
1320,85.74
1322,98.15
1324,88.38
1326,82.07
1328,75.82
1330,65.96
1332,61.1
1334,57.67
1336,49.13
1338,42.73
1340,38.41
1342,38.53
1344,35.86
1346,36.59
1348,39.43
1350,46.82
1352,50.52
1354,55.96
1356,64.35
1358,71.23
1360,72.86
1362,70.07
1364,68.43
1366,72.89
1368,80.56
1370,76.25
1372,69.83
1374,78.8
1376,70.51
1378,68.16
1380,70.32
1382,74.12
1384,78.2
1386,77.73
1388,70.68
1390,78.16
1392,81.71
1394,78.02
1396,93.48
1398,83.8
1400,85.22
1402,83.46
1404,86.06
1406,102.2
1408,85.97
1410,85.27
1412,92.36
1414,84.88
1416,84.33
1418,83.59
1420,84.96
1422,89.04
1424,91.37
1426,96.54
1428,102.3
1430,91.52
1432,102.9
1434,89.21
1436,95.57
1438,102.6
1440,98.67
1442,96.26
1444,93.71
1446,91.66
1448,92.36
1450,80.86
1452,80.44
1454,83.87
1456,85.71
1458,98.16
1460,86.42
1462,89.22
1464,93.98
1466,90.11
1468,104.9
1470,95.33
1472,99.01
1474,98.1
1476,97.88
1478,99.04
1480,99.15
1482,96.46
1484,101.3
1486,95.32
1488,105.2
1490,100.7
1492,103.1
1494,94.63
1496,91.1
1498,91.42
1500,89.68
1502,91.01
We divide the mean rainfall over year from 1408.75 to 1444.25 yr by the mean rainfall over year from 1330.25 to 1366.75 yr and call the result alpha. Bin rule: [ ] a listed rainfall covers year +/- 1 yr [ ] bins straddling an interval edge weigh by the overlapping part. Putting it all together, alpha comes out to 1.71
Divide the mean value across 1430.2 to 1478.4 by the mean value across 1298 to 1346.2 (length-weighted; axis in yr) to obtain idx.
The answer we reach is 1.22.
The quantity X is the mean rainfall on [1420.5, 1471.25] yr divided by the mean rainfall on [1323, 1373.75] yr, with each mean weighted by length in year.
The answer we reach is 1.5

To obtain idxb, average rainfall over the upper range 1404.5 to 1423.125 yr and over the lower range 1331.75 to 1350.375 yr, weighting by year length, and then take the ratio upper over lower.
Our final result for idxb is 2.01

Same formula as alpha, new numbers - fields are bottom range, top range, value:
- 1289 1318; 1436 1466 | 0.93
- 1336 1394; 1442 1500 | 1.48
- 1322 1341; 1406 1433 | 1.41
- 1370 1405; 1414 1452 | 1.18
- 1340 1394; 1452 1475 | 1.42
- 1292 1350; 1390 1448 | 1.17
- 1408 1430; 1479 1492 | 1.12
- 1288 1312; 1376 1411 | 0.81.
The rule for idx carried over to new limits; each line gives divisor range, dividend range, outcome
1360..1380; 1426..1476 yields 1.29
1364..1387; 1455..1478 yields 1.28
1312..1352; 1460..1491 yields 1.51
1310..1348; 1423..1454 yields 1.38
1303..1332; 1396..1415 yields 1.00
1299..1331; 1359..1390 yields 0.81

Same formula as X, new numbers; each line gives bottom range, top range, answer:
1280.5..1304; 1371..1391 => 0.73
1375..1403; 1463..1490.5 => 1.26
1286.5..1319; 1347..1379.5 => 0.67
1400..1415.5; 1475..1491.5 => 1.13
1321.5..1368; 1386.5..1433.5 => 1.46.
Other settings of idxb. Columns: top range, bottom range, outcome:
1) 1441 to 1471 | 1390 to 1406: 1.07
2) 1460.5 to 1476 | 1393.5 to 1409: 1.09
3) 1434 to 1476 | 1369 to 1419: 1.15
